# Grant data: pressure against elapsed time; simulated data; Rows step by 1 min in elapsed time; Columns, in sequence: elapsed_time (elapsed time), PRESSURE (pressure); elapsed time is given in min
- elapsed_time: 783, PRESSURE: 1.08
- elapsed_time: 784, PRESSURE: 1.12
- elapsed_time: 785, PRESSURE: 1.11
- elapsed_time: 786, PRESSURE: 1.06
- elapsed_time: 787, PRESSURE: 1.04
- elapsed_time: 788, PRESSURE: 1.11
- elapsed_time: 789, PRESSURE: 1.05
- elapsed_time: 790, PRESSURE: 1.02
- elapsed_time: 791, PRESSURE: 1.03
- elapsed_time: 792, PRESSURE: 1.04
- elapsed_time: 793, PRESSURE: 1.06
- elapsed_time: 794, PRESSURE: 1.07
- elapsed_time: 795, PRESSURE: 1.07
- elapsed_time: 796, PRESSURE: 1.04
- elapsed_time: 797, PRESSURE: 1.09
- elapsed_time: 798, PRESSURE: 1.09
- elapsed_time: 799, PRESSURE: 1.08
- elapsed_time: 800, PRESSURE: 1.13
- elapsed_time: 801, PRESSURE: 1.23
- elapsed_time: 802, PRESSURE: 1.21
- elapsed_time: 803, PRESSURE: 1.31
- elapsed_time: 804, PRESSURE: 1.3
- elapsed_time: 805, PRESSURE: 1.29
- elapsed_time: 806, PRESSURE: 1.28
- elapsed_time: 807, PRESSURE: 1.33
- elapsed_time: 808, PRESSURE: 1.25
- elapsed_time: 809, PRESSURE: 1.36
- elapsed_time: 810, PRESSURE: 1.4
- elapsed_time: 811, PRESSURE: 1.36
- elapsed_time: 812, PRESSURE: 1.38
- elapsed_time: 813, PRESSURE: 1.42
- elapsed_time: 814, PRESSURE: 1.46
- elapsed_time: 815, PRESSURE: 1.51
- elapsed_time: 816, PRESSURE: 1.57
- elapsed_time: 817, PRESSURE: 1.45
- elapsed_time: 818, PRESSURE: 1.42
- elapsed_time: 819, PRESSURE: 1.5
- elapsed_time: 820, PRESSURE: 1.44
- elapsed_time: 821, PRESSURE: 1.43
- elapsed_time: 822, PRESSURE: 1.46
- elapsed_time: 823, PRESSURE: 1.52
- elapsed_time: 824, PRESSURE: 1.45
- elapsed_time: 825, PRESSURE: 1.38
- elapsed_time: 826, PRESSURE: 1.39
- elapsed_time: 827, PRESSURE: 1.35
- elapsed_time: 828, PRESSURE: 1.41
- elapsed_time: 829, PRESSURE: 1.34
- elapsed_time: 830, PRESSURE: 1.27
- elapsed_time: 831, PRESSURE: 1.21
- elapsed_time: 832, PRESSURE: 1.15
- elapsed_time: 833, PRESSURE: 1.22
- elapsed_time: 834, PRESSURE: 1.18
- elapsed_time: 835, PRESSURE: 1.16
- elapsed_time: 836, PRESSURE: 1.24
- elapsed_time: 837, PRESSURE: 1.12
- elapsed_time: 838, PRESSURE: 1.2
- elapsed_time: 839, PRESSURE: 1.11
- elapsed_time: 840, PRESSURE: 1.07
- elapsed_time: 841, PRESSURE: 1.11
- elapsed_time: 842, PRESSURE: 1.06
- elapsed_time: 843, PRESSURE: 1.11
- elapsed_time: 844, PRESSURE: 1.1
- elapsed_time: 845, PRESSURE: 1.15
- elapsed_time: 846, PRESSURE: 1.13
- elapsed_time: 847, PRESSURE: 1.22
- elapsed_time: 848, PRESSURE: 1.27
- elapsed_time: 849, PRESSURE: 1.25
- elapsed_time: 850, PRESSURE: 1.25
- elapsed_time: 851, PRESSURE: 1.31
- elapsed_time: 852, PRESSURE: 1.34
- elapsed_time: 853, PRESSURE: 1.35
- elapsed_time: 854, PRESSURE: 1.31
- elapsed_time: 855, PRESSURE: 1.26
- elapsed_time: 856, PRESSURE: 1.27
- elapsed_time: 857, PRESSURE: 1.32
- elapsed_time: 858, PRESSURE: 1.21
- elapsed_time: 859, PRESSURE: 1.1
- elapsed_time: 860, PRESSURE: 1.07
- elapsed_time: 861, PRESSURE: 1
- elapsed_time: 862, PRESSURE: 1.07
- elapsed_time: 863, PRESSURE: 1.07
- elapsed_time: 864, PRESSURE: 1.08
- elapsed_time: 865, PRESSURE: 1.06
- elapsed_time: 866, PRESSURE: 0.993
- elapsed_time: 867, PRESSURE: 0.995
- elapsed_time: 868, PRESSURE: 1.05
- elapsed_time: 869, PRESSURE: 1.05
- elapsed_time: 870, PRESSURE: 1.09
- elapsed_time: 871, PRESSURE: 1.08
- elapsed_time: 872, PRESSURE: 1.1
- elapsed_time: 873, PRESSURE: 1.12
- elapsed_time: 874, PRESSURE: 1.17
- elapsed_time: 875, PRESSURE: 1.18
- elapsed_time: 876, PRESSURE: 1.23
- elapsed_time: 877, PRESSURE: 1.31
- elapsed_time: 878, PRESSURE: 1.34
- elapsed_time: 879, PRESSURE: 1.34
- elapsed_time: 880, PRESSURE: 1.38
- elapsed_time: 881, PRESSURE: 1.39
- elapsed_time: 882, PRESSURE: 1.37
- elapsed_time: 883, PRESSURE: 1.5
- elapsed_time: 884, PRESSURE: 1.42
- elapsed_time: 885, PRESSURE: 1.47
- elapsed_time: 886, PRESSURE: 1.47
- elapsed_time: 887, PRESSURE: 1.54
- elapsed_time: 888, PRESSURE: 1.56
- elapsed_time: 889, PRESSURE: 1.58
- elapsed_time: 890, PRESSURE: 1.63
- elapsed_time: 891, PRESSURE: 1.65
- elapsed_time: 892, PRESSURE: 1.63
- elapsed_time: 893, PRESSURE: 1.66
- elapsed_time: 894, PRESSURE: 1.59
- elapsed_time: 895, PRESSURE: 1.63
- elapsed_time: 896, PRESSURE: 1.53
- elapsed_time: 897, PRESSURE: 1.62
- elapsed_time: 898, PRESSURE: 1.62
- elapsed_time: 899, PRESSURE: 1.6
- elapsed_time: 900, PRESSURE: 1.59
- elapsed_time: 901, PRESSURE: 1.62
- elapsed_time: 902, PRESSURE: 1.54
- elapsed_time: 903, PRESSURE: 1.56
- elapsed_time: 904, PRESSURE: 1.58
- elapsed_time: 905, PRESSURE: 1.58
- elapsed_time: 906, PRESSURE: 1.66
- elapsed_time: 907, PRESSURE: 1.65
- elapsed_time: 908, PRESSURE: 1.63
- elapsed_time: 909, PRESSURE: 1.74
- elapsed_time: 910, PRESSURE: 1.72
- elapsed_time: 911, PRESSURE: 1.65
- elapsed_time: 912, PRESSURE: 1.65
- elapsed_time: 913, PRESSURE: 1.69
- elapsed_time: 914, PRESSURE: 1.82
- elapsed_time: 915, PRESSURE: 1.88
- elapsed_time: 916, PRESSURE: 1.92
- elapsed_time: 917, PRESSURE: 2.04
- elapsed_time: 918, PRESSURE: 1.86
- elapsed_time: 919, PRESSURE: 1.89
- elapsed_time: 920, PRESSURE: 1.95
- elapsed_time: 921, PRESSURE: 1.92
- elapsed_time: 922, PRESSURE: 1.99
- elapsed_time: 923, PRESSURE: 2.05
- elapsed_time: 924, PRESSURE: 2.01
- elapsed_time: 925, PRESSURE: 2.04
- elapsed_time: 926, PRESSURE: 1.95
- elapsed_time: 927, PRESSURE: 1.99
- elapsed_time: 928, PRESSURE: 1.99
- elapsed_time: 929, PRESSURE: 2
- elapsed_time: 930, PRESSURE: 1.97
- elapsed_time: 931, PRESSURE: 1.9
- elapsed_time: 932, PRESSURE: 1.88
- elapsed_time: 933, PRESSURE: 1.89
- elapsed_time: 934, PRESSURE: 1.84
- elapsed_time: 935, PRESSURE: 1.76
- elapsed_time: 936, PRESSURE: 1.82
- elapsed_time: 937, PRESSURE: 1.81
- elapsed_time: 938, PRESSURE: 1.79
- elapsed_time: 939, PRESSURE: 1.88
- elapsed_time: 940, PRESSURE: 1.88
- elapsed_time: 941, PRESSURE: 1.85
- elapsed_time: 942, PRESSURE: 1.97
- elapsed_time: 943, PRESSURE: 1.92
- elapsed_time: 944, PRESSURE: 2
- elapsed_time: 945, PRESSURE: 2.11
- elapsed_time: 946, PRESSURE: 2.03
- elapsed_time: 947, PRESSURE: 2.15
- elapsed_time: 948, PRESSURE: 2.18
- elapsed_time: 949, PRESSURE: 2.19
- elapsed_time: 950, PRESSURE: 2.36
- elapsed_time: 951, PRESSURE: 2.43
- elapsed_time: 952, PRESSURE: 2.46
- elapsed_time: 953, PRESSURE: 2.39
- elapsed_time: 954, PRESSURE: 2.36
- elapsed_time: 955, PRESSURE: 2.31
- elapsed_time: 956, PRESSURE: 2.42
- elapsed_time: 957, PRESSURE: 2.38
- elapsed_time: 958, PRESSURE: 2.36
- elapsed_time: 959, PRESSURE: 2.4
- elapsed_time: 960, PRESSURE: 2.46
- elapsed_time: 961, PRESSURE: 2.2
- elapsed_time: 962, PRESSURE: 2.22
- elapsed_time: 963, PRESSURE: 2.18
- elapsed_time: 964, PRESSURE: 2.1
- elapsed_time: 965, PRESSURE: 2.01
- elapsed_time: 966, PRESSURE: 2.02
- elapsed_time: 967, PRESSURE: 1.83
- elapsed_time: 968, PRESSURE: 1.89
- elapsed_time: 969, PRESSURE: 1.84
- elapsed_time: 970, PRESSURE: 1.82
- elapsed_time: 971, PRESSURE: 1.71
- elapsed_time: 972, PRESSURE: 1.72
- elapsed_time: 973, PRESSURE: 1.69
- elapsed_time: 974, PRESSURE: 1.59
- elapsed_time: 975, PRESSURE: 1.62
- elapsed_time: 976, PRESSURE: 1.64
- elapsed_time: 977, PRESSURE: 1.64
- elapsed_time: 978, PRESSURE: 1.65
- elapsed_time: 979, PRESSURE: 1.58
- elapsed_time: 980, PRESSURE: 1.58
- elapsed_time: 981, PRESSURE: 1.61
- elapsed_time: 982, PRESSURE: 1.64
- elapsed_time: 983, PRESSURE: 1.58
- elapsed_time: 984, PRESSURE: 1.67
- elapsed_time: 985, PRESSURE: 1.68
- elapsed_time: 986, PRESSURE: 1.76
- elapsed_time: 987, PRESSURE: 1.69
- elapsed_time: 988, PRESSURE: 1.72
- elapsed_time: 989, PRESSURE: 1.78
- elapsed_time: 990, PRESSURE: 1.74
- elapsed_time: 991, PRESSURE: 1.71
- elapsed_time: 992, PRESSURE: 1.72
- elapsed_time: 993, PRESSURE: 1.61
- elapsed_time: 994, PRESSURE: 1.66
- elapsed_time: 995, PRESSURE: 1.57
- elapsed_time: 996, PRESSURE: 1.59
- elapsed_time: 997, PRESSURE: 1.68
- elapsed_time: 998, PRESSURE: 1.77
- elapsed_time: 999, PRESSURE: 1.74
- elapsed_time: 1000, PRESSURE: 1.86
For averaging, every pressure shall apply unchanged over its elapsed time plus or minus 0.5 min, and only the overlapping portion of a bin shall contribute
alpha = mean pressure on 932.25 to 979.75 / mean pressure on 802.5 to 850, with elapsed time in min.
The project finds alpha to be 1.54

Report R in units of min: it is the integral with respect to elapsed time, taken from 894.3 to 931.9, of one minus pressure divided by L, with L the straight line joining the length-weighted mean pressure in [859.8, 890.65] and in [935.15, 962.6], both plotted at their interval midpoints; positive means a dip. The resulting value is -1.45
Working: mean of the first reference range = 1.25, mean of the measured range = 1.78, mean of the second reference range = 2.16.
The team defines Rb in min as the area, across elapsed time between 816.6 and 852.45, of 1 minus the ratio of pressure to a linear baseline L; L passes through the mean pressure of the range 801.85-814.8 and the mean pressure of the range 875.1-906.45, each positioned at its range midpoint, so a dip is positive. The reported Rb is 3.2 min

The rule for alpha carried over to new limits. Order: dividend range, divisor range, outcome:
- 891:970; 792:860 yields 1.52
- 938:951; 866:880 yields 1.77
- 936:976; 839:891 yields 1.66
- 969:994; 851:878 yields 1.45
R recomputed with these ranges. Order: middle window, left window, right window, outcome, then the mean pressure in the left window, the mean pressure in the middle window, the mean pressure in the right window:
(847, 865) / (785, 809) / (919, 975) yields 3.4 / 1.14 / 1.2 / 2.03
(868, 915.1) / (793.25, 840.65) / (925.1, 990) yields 4.4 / 1.29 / 1.49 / 1.95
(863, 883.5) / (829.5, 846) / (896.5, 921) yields 3.6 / 1.15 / 1.19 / 1.72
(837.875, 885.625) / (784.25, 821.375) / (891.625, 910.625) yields 8.8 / 1.24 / 1.2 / 1.62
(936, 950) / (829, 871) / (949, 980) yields -0.9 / 1.16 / 1.99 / 2.04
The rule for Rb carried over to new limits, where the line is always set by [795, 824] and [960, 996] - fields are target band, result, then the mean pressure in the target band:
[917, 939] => -3.8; 1.92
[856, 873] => 4.4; 1.09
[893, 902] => -0.2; 1.6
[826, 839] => 1.4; 1.24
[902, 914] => -0.5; 1.65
